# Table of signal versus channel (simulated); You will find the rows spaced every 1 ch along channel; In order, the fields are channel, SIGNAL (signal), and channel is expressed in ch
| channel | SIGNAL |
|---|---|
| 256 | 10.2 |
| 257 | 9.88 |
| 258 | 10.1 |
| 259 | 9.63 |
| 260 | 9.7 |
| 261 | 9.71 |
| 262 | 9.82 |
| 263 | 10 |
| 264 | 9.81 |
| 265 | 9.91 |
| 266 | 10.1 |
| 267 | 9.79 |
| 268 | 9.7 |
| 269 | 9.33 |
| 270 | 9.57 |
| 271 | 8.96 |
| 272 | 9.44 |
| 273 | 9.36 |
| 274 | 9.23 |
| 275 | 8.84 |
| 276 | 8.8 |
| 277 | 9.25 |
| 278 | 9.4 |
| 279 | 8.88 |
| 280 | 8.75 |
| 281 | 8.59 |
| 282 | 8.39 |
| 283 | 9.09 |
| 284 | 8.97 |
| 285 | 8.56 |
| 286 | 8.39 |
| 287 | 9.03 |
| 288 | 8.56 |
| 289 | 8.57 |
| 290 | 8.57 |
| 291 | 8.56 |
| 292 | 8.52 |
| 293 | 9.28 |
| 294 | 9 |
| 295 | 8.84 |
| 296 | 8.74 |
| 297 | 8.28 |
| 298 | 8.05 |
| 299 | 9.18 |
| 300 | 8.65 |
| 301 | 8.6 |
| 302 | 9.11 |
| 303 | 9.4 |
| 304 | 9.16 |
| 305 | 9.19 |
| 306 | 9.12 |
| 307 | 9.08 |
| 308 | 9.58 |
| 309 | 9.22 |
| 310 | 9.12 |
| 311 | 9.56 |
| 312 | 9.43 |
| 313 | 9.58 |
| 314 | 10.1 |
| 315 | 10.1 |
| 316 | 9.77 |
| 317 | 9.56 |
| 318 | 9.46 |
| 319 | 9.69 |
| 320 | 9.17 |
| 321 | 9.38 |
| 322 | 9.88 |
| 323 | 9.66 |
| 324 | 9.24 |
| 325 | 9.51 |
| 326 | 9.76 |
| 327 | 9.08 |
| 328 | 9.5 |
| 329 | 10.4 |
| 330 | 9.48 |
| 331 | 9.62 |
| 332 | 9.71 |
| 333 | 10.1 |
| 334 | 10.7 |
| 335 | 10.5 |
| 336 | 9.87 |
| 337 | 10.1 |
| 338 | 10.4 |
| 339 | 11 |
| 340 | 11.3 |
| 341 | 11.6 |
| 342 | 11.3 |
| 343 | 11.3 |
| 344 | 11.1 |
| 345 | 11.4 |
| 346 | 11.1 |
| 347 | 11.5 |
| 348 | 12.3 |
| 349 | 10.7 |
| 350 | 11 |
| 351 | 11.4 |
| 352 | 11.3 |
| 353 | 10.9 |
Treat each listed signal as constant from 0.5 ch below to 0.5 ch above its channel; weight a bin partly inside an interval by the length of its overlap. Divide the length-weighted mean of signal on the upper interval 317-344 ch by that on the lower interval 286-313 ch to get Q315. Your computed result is 1.1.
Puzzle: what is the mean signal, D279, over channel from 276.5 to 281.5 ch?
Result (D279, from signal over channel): 8.97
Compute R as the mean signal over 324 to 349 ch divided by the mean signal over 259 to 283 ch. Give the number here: 1.12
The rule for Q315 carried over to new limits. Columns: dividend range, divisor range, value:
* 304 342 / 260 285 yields 1.05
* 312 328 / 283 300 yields 1.10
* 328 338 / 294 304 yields 1.14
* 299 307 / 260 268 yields 0.92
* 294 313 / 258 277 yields 0.95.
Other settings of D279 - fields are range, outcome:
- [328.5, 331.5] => 9.83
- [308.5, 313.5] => 9.38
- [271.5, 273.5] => 9.4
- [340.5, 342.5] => 11.4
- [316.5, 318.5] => 9.51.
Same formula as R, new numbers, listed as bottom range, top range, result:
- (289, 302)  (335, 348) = 1.27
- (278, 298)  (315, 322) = 1.10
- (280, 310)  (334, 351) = 1.25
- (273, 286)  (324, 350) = 1.18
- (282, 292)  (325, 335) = 1.13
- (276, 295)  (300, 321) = 1.07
